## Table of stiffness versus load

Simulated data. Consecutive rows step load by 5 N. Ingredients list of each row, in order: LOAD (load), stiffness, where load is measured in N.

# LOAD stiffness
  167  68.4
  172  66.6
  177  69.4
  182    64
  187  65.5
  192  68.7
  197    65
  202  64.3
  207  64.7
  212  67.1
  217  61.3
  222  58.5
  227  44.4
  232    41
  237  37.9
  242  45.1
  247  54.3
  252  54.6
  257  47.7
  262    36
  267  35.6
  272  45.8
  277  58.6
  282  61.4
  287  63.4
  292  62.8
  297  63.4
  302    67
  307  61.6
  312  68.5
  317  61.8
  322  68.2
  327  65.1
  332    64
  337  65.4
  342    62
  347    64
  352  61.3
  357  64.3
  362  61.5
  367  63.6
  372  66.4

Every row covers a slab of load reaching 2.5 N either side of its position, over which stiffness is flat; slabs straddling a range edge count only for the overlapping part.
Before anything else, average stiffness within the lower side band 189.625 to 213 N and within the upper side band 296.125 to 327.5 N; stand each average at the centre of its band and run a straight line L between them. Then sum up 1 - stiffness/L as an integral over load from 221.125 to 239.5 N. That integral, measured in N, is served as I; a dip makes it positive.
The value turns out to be 6.0 N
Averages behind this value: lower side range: 65.9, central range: 44.3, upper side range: 65.2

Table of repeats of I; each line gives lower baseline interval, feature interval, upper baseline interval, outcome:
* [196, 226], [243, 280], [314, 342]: 9.2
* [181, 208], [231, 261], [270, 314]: 8.0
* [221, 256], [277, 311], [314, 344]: -3.1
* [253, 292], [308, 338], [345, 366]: -3.7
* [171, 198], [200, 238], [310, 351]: 6.2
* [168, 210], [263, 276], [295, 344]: 4.6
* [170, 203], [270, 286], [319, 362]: 2.1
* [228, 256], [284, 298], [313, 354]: -1.8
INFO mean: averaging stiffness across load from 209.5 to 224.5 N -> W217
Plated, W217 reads 62.3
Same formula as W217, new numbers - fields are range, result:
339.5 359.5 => 62.9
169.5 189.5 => 66.4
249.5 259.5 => 51.1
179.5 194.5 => 66.1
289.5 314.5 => 64.7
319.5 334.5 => 65.8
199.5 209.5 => 64.5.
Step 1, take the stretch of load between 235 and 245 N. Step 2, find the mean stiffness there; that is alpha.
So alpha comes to 42.3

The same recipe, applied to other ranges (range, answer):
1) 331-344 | 63.8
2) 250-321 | 56.6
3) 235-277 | 45.5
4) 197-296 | 53.3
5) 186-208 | 65.7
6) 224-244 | 42.4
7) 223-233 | 45.3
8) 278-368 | 63.8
